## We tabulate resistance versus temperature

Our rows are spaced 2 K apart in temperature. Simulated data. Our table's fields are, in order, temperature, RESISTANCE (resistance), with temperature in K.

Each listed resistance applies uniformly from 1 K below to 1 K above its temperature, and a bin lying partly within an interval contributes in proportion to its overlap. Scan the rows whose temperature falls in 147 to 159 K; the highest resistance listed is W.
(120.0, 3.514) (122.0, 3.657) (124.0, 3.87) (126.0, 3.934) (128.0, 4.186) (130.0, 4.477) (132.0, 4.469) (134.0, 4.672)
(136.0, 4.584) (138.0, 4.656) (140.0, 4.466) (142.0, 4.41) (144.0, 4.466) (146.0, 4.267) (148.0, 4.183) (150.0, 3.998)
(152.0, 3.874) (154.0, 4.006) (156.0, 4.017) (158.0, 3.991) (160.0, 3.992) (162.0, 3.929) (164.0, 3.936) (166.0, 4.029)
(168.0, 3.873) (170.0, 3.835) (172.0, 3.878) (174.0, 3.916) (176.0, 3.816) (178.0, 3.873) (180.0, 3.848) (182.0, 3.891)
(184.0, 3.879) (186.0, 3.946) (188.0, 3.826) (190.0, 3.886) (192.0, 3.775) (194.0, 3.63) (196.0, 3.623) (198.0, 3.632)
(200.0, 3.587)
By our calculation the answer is 4.183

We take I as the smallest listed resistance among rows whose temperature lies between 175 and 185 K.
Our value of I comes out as 3.816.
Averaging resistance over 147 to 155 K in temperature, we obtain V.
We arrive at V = 4.02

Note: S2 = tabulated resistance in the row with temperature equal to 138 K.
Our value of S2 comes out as 4.656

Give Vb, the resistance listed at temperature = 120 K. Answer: 3.514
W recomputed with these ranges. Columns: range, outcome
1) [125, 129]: 4.186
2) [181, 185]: 3.891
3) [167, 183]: 3.916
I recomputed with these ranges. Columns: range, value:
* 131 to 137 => 4.469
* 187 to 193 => 3.775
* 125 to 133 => 3.934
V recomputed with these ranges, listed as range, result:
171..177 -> 3.87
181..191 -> 3.89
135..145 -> 4.52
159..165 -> 3.95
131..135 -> 4.57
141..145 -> 4.44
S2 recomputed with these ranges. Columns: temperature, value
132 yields 4.469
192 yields 3.775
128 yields 4.186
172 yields 3.878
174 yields 3.916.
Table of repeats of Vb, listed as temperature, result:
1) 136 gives 4.584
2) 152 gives 3.874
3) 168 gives 3.873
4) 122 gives 3.657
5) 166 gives 4.029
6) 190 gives 3.886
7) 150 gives 3.998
